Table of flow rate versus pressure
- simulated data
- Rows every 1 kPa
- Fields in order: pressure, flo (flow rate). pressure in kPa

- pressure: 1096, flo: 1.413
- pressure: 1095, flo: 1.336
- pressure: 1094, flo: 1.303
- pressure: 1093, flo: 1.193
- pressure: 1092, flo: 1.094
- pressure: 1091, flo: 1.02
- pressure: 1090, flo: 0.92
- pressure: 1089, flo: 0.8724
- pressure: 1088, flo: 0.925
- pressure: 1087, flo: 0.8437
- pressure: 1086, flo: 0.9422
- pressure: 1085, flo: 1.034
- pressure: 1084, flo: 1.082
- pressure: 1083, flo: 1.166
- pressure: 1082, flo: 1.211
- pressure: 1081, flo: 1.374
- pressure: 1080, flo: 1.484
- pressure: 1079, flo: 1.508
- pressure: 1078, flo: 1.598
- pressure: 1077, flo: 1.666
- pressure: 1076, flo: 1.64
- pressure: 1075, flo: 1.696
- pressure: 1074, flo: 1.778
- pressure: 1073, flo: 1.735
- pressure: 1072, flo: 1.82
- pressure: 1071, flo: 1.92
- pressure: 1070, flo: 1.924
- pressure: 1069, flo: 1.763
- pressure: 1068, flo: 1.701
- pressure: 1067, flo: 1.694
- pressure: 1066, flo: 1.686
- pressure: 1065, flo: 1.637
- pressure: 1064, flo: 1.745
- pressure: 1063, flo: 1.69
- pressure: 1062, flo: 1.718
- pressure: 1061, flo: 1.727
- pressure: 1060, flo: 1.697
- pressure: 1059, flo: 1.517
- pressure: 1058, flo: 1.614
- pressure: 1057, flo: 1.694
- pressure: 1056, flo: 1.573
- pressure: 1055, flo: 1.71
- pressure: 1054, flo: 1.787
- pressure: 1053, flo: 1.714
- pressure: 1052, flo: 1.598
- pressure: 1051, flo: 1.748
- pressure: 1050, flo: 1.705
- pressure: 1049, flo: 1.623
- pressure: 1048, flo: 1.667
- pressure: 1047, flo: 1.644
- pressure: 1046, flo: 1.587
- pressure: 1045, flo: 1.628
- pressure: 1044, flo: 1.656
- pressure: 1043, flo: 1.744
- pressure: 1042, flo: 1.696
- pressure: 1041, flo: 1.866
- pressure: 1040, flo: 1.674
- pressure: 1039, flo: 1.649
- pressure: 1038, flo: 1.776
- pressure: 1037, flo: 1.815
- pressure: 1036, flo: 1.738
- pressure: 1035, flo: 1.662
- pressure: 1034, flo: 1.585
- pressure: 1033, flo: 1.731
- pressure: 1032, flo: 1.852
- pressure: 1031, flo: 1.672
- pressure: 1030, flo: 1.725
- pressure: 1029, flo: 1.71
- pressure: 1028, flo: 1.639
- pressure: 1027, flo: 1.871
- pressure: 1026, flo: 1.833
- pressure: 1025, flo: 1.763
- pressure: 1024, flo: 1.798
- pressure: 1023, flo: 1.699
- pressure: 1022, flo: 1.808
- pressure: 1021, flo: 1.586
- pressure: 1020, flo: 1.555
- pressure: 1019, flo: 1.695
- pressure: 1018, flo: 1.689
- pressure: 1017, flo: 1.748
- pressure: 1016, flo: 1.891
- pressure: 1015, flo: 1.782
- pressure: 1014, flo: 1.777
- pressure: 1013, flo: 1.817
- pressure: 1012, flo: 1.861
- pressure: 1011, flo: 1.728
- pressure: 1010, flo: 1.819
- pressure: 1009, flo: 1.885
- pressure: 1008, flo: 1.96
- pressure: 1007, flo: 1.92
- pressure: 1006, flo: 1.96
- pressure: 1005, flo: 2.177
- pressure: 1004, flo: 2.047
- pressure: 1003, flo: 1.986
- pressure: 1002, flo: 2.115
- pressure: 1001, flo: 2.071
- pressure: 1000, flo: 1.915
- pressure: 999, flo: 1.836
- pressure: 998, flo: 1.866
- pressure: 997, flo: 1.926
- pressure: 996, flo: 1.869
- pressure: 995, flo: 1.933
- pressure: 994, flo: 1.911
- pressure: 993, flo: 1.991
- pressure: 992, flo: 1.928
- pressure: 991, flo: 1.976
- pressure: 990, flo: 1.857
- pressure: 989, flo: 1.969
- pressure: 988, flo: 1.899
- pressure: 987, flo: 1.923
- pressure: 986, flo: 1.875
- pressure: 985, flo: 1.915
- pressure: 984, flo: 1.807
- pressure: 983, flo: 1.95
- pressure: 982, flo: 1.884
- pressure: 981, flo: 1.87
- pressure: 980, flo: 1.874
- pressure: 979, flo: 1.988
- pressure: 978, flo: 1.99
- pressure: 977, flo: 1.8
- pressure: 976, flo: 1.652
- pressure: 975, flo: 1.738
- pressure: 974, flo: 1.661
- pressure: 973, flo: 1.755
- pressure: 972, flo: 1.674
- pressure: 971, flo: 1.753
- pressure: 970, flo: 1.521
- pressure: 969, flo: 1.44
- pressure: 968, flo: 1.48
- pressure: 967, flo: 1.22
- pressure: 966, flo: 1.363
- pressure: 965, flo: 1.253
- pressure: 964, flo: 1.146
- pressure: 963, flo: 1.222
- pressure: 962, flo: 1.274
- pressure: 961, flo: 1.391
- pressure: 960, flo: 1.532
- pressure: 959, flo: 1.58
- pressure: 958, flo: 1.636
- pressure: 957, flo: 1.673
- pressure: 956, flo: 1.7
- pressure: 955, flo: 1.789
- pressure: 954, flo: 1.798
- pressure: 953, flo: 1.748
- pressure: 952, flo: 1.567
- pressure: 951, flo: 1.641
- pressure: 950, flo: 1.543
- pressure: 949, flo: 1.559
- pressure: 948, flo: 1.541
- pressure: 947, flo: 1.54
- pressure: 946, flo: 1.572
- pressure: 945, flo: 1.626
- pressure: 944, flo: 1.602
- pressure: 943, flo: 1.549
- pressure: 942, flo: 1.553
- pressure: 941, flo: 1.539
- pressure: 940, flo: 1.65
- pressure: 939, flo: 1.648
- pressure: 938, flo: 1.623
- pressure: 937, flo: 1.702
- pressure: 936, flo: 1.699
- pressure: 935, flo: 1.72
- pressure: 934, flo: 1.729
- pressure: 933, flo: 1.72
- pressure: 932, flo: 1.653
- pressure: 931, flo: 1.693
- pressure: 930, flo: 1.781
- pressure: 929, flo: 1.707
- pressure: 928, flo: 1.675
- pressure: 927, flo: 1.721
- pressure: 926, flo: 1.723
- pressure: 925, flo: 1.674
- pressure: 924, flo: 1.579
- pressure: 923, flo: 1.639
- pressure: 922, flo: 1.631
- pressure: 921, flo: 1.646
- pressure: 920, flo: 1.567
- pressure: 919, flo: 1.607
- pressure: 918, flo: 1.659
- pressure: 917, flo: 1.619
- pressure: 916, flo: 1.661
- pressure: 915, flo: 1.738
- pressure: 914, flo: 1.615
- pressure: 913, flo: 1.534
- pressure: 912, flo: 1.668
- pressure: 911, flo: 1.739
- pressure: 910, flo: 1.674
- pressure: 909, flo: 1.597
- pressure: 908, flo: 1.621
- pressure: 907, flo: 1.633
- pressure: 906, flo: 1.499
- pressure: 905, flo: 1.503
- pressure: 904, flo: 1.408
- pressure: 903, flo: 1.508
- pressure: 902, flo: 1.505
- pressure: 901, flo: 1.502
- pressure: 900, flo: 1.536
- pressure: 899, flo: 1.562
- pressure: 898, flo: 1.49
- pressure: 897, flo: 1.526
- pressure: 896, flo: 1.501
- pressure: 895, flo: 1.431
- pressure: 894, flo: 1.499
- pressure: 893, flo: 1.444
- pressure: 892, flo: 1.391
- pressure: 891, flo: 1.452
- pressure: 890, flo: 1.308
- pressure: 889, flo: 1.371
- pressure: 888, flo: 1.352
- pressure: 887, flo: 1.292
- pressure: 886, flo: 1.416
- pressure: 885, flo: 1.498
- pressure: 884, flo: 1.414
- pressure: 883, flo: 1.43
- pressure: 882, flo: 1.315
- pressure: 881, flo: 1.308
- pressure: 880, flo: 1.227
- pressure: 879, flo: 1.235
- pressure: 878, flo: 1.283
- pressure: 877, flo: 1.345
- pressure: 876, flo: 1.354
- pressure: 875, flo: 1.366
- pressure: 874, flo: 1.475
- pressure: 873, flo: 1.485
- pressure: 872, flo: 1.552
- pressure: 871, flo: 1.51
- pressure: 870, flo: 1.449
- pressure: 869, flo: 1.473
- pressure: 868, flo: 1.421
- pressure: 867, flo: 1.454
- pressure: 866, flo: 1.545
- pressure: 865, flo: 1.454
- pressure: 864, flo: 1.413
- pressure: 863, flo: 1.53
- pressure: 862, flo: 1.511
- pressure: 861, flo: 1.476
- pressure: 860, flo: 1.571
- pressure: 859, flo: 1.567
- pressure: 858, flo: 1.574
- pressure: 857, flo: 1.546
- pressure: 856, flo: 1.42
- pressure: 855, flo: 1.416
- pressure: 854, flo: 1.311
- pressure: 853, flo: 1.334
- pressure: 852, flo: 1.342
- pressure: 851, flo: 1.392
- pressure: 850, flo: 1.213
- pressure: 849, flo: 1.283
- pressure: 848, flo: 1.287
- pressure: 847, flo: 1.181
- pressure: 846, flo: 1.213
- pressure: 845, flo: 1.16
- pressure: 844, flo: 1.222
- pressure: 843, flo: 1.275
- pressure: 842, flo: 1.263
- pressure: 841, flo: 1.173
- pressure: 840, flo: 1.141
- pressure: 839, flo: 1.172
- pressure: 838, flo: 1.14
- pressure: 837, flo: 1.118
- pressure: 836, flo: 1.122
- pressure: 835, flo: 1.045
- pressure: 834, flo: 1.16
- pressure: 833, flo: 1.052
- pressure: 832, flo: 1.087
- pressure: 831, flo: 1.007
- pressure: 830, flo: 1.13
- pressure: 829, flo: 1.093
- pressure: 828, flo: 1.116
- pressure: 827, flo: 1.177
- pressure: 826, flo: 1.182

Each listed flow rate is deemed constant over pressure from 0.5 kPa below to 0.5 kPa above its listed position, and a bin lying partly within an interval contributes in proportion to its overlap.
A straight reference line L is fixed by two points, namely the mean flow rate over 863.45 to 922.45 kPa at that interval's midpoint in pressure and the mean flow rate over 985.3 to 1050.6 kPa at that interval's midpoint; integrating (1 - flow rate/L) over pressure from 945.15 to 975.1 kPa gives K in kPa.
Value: 2.1 kPa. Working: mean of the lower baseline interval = 1.49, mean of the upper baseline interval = 1.81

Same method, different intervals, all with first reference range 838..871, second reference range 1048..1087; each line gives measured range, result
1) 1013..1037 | -2.9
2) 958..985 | -2.2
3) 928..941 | -2.1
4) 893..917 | -2.4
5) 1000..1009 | -2.9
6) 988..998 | -2.7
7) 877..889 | 0.5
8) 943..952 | -0.7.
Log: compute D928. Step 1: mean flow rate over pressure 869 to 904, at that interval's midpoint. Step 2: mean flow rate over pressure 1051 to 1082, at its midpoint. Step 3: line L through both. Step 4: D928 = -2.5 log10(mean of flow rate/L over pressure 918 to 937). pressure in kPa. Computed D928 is -0.135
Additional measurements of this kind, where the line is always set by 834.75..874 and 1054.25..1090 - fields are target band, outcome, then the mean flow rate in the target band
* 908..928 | -0.17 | 1.65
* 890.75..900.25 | -0.07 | 1.48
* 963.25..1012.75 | -0.24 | 1.81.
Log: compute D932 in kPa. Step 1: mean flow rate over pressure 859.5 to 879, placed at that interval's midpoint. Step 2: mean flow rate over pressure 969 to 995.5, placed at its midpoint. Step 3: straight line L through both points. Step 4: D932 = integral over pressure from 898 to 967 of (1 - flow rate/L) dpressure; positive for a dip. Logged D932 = 3.0 kPa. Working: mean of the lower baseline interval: 1.45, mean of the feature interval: 1.59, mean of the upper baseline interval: 1.84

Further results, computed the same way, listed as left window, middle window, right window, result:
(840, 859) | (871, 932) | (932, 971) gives -3.39 kPa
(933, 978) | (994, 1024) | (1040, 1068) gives -4.10 kPa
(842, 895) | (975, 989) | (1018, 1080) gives -2.56 kPa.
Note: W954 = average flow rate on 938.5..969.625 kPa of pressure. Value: 1.53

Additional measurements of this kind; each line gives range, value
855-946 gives 1.53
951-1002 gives 1.73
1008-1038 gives 1.75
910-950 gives 1.64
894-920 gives 1.57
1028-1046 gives 1.71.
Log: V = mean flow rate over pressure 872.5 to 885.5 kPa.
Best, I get 1.36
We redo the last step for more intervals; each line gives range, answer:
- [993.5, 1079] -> 1.76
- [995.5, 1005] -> 1.97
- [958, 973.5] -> 1.45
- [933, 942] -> 1.66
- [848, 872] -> 1.44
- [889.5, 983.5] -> 1.6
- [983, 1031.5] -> 1.85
